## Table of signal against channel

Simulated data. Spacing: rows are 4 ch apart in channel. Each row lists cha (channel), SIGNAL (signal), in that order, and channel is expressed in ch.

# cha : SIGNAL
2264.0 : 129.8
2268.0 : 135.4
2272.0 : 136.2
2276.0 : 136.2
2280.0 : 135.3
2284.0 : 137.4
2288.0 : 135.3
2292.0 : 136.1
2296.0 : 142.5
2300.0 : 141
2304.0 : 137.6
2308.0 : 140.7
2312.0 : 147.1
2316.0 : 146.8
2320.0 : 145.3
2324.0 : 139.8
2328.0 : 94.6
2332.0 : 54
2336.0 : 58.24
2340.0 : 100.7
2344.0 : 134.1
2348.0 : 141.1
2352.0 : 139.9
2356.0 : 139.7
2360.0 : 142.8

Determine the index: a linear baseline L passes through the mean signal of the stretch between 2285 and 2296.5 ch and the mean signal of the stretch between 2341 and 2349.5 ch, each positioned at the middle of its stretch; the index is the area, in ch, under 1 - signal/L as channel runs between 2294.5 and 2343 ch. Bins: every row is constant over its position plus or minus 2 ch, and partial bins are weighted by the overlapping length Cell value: 5.2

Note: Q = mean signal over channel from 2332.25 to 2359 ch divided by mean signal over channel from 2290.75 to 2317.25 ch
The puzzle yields 0.82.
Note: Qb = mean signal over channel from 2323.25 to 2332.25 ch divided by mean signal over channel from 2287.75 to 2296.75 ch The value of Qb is 0.71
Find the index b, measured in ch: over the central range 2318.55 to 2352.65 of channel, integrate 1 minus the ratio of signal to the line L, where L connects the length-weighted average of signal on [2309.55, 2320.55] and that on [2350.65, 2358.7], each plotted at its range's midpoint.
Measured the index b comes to 7.8 ch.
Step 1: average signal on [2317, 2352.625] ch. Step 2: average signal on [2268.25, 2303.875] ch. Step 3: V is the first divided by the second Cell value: 0.81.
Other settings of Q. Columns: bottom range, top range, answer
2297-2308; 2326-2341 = 0.54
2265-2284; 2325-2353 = 0.76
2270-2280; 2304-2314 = 1.05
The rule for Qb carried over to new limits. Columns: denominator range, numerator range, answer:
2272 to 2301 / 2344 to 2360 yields 1.02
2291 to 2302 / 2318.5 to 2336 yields 0.72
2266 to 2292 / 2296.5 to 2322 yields 1.05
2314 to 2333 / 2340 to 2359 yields 1.13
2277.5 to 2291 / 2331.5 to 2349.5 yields 0.74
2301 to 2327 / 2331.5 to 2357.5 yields 0.80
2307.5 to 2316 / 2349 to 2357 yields 0.96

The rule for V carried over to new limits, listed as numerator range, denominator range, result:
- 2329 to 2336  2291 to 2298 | 0.44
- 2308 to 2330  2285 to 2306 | 0.98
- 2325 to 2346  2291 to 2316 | 0.64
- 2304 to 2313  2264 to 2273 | 1.06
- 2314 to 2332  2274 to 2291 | 0.90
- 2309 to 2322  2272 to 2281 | 1.07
